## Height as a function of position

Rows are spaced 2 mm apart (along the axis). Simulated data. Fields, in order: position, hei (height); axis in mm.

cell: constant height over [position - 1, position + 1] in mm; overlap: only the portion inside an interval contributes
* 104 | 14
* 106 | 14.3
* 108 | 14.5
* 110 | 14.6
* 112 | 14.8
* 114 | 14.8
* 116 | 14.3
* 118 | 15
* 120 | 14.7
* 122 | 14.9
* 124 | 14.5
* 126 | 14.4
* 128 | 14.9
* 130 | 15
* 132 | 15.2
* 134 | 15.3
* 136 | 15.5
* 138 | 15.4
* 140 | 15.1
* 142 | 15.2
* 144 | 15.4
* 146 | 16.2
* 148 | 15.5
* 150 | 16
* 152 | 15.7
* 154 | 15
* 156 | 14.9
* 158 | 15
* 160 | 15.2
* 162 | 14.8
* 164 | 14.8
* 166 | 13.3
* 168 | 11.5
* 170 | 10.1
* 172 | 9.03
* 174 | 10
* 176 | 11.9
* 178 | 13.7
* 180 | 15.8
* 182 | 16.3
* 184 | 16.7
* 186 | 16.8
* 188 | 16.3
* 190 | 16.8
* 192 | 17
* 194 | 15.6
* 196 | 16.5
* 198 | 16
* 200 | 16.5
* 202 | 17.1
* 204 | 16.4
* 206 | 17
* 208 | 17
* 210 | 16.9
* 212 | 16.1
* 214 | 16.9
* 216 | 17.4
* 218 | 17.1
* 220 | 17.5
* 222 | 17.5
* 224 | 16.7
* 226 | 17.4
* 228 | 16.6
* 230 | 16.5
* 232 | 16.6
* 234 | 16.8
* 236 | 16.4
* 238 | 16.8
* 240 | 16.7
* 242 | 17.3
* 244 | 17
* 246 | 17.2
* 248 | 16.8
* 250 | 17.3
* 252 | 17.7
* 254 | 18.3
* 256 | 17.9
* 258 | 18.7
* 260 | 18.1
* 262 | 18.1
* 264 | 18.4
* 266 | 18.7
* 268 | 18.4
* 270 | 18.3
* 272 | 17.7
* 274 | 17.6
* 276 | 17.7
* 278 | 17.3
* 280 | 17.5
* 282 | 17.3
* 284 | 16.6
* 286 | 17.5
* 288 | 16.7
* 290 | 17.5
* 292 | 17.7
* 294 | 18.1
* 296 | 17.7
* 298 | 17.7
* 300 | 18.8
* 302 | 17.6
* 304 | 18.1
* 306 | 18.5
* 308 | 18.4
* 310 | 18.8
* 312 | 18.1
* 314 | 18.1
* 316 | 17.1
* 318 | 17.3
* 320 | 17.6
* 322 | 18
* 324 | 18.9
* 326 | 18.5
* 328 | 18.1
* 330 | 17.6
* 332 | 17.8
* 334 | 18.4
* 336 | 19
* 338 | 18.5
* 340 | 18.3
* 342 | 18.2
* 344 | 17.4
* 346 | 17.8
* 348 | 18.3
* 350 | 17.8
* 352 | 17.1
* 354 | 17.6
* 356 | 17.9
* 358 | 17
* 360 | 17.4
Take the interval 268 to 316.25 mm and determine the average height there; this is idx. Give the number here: 17.8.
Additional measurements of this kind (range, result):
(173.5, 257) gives 16.5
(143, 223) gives 15.4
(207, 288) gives 17.3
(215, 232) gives 17.1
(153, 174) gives 13.2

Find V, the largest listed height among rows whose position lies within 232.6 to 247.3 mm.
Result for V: 17.3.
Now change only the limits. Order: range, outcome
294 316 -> 18.8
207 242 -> 17.5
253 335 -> 18.9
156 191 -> 16.8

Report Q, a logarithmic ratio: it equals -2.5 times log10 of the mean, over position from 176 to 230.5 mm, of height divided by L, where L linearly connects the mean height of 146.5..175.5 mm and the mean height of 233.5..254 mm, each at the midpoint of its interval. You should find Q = -0.076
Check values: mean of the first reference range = 13.6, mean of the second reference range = 17.1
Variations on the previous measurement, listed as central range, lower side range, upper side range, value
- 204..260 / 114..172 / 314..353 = -0.06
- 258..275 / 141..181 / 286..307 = -0.08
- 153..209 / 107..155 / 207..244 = 0.08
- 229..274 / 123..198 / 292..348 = -0.05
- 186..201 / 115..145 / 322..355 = -0.03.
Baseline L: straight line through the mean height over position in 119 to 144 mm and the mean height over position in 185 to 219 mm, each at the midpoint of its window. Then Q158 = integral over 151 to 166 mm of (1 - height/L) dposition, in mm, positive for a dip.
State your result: 0.7 mm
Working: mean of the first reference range 15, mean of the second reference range 16.7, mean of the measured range 14.9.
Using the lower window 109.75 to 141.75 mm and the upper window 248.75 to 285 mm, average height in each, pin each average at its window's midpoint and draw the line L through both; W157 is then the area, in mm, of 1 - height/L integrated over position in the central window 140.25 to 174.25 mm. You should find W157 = 3.2 mm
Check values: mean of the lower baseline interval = 14.9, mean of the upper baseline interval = 17.9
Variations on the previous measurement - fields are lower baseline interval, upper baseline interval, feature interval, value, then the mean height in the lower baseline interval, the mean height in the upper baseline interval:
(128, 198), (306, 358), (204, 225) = -1.6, 14.8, 18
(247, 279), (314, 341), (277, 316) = 0.5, 17.9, 18.1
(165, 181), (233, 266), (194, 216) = -3.7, 11.9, 17.5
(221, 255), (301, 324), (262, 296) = -0.3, 17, 18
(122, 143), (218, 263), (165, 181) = 4.0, 15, 17.3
